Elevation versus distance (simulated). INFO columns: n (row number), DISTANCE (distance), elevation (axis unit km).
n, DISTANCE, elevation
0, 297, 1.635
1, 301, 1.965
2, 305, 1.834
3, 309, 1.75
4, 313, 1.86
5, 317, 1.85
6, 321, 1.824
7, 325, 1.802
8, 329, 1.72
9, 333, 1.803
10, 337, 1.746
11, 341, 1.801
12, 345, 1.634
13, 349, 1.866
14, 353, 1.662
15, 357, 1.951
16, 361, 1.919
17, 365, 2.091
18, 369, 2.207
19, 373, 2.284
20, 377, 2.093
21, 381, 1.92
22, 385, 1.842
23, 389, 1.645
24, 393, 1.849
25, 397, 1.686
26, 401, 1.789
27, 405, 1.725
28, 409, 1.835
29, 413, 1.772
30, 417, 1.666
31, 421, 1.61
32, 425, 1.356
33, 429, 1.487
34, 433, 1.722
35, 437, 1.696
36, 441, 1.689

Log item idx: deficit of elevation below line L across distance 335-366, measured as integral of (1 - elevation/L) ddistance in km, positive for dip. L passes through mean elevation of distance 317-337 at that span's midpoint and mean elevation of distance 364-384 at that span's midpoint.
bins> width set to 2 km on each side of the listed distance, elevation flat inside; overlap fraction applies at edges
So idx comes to 1.97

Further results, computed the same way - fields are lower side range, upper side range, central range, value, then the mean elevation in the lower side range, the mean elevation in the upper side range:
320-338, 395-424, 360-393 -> -4.8 km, 1.78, 1.71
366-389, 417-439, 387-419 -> 1.0 km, 2.03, 1.58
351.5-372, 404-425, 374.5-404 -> -0.1 km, 1.99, 1.69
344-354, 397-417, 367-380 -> -3.2 km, 1.74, 1.76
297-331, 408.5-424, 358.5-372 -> -2.6 km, 1.81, 1.69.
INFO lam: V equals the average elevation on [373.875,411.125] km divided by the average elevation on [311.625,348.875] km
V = 1.0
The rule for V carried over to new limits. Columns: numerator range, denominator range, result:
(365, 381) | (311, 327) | 1.17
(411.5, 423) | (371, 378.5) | 0.76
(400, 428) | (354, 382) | 0.81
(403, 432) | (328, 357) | 0.93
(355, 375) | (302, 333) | 1.15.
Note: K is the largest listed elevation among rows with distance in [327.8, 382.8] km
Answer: 2.284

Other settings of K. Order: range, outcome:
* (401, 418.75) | 1.835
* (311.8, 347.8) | 1.86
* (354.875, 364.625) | 1.951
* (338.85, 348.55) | 1.801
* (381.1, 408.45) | 1.849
